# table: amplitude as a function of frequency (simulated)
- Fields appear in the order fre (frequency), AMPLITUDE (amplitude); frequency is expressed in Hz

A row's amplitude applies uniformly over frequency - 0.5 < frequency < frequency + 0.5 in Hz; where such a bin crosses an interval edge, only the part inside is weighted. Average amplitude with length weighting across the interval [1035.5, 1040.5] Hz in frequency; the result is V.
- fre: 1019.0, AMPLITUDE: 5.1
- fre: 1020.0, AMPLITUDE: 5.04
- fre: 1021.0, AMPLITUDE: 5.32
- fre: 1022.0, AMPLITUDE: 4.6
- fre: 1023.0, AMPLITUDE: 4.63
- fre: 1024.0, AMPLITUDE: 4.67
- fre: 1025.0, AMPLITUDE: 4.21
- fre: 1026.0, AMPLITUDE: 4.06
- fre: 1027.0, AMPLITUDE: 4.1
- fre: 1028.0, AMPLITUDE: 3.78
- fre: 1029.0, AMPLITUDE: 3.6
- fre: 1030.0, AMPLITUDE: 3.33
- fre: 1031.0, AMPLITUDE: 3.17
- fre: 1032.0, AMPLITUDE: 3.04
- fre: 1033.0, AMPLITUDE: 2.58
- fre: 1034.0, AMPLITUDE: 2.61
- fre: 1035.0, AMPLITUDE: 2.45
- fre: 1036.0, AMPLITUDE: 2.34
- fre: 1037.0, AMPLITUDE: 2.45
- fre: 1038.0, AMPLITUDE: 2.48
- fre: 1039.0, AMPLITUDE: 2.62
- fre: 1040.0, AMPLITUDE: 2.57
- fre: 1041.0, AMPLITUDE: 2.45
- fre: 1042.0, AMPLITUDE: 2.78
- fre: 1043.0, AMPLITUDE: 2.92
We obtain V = 2.49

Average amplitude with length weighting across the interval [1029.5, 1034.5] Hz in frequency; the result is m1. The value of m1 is 2.95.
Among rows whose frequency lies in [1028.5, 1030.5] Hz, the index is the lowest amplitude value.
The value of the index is 3.33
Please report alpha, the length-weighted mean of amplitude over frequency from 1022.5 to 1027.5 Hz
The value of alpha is 4.33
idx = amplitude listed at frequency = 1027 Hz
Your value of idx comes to 4.1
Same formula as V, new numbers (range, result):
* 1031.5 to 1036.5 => 2.6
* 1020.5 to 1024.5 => 4.8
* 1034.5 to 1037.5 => 2.41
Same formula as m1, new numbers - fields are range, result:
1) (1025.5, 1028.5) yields 3.98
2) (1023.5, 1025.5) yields 4.44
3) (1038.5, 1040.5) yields 2.59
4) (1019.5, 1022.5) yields 4.99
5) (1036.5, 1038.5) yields 2.46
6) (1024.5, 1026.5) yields 4.13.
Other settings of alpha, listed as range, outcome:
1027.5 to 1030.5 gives 3.57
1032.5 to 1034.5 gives 2.59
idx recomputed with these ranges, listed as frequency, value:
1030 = 3.33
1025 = 4.21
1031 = 3.17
